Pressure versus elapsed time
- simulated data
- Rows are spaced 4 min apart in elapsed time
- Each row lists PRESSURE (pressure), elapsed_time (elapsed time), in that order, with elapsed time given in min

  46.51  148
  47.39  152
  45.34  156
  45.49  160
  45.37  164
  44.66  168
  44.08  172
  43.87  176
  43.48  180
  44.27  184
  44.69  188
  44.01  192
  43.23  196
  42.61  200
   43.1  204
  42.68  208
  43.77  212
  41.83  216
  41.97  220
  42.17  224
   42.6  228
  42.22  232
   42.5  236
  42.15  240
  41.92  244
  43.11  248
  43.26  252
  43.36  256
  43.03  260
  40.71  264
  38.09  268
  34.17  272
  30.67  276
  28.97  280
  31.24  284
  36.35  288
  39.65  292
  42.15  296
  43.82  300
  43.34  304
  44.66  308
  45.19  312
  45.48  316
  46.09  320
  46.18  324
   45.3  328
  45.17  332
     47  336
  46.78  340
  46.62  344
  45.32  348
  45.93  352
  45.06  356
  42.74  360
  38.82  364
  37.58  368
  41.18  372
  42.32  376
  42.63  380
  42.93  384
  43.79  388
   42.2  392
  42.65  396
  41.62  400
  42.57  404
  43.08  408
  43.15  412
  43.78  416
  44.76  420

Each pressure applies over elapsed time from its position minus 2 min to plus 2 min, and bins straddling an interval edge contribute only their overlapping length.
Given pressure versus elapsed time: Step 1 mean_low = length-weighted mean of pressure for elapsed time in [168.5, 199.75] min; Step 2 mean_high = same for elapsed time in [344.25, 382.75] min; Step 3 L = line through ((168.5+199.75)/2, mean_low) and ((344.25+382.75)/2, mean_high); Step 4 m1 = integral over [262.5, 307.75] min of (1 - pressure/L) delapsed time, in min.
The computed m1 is 6.0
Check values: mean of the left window 43.9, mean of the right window 42.6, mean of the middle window 37.4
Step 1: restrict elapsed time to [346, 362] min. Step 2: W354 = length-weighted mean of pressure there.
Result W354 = 44.8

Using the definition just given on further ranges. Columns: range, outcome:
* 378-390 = 43.1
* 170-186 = 43.9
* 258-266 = 41.9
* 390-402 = 42.2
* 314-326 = 45.9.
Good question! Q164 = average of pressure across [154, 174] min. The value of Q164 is 45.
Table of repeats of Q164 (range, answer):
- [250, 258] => 43.3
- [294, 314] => 43.8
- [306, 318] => 45.1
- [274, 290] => 31.8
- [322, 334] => 45.5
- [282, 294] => 35.7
